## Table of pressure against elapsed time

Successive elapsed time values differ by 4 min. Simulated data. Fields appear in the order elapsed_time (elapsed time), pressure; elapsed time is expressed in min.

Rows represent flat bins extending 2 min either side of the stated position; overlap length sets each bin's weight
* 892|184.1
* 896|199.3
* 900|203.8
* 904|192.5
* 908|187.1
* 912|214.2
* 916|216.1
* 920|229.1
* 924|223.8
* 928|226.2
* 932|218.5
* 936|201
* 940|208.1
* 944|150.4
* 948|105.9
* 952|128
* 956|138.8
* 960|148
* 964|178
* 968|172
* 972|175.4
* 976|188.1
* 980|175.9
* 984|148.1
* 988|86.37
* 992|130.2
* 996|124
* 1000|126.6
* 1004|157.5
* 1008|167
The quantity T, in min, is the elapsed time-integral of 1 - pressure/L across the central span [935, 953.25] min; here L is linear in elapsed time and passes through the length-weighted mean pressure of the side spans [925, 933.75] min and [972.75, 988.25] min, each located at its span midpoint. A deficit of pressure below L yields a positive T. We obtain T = 4.25 min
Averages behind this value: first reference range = 223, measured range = 158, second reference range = 159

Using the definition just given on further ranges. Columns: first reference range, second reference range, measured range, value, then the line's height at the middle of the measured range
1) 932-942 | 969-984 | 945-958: 4.6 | 195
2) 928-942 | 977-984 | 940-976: 6.5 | 190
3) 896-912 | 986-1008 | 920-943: -4.7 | 177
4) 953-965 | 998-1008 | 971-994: -0.1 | 149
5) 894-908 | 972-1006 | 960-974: -1.2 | 157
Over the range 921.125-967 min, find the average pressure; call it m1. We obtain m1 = 176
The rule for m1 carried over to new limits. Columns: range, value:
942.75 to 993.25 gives 148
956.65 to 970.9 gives 164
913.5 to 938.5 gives 219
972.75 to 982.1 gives 181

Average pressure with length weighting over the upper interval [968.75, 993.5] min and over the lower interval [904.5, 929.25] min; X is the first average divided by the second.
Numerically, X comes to 0.71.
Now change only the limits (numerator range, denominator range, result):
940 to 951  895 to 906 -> 0.72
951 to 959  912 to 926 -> 0.61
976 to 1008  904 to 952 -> 0.72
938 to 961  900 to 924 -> 0.70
